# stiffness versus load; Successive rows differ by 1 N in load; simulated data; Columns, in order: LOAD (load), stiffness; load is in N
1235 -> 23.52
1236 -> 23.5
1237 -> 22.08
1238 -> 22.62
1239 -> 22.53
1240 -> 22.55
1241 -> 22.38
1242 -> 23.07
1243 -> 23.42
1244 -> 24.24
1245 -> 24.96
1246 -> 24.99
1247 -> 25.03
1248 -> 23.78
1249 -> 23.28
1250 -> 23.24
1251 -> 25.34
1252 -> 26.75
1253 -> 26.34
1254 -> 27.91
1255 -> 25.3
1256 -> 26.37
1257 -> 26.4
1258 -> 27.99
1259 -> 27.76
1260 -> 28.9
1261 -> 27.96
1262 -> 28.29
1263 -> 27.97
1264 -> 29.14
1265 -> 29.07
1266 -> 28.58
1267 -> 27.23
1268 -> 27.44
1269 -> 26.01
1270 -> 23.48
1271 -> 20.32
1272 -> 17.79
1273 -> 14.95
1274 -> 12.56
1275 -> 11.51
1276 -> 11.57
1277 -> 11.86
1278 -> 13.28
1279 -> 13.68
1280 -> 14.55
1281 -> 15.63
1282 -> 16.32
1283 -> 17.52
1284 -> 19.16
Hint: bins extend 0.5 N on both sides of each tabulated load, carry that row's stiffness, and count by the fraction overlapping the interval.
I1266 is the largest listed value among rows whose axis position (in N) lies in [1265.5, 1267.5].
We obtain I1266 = 28.58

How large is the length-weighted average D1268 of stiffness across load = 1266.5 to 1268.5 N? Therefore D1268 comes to 27.3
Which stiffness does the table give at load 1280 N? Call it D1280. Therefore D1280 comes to 14.55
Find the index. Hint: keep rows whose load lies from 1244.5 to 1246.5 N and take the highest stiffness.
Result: 24.99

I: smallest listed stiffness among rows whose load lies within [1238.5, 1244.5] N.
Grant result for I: 22.38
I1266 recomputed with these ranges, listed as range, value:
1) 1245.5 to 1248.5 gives 25.03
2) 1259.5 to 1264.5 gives 29.14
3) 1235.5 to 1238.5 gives 23.5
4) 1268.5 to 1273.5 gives 26.01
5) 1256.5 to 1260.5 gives 28.9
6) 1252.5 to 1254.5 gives 27.91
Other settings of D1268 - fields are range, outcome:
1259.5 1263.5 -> 28.3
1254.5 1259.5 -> 26.8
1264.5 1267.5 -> 28.3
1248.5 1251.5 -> 24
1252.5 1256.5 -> 26.5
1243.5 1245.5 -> 24.6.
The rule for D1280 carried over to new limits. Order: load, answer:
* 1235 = 23.52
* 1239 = 22.53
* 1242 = 23.07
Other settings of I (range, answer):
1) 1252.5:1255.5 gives 25.3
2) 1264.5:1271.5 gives 20.32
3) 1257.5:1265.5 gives 27.76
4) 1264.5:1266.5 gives 28.58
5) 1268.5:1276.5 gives 11.51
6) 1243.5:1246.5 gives 24.24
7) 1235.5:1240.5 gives 22.08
